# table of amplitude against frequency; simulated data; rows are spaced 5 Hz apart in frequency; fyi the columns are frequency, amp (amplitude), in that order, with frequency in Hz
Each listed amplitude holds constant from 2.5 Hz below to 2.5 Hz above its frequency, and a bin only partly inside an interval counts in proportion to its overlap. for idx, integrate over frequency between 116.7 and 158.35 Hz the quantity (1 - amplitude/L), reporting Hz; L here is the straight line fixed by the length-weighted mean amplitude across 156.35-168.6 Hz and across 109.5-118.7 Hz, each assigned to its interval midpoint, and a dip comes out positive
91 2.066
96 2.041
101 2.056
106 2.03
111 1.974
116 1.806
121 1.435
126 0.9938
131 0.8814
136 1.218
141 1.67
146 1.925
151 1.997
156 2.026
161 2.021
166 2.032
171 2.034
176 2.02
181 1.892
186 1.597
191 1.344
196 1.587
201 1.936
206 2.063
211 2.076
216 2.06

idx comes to 9.0 Hz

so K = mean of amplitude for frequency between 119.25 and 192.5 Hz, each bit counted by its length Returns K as 1.68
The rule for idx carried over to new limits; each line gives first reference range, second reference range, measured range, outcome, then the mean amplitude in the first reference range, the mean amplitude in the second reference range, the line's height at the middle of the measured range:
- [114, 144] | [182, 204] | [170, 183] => -3.5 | 1.34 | 1.64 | 1.57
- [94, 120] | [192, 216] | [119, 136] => 7.3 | 1.95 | 1.89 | 1.94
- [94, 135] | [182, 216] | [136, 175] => -4.6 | 1.63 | 1.79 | 1.71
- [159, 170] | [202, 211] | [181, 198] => 4.0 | 2.03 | 2.05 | 2.04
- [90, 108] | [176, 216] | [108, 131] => 5.9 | 2.05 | 1.82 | 2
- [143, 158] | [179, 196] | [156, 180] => -3.0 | 1.97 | 1.6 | 1.8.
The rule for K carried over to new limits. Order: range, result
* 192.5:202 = 1.69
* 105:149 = 1.54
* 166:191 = 1.85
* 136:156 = 1.8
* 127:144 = 1.25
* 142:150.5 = 1.9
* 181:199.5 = 1.58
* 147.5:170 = 2.02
